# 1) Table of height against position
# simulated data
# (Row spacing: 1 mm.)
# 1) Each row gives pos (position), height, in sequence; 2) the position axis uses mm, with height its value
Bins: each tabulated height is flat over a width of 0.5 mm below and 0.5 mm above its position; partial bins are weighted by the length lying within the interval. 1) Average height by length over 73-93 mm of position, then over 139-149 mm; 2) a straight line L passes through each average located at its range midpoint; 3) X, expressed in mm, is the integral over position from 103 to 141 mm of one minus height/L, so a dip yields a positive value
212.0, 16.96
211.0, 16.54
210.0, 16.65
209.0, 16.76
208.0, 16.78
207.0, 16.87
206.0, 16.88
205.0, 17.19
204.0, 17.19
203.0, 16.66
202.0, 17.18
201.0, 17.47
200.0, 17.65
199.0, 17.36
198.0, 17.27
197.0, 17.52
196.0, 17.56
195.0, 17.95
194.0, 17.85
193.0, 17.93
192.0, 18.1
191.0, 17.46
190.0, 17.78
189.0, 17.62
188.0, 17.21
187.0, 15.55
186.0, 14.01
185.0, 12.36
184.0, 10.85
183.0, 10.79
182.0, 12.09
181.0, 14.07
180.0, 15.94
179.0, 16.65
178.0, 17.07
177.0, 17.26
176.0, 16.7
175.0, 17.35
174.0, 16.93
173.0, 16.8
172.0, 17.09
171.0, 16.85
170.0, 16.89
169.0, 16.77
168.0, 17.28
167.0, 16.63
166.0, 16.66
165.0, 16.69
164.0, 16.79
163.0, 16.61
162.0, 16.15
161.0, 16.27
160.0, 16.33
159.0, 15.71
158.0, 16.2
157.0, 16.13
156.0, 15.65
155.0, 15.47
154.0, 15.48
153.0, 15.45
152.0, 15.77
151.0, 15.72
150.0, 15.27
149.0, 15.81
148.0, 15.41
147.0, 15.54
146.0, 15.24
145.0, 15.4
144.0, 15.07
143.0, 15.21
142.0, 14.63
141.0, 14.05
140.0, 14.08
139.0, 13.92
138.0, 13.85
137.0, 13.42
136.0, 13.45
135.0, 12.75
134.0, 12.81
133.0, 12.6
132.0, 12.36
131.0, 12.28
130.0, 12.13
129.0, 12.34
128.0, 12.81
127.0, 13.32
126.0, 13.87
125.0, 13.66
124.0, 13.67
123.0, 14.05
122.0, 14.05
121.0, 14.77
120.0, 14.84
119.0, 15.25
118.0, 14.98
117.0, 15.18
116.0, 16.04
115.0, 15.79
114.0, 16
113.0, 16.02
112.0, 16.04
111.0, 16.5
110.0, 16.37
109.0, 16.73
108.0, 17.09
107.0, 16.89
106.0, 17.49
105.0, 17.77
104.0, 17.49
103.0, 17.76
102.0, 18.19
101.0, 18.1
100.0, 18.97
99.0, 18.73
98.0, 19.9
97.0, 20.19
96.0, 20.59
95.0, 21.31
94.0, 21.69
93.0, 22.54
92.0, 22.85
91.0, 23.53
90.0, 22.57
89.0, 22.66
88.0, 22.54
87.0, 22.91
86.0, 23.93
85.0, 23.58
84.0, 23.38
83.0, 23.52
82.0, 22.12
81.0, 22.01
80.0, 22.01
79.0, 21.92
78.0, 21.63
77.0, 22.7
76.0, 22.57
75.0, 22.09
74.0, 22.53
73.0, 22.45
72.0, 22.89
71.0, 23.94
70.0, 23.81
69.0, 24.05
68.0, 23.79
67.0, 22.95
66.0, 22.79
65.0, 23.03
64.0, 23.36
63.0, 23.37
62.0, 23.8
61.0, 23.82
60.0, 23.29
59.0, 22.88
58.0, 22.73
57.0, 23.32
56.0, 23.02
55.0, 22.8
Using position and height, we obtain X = 6.6 mm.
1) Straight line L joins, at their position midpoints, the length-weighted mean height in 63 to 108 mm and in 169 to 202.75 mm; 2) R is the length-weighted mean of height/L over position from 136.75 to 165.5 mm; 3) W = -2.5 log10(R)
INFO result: 0.17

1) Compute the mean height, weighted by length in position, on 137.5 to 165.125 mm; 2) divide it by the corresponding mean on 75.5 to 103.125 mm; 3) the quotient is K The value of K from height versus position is 0.72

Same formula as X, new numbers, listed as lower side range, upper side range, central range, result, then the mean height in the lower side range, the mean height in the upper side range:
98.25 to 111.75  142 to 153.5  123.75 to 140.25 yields 3.1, 17.6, 15.4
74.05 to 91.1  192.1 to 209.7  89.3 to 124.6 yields 6.4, 22.7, 17.3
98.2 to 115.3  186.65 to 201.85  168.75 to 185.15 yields 1.8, 17.2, 17.5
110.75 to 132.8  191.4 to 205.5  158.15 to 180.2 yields -0.6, 14.3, 17.5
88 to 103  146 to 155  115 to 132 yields 3.9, 20.8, 15.5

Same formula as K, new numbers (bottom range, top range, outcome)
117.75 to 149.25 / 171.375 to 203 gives 1.17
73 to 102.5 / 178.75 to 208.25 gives 0.75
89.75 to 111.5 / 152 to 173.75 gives 0.85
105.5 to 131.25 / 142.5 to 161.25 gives 1.05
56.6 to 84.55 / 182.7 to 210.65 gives 0.72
